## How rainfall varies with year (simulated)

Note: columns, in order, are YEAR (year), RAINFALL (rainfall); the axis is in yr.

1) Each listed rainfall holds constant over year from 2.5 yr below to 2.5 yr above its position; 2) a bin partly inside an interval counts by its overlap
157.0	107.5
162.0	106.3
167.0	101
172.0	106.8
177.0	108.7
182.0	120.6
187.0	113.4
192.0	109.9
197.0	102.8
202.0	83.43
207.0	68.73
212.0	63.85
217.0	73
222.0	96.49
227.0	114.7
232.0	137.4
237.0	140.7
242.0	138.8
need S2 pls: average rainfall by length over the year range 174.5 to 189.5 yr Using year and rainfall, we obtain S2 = 114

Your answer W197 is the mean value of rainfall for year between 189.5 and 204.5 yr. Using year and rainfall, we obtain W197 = 98.7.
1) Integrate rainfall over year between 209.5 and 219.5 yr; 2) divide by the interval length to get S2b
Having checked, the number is 68.4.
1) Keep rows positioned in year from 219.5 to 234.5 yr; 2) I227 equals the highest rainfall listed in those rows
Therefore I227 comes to 137.4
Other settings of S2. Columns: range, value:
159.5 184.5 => 109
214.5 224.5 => 84.7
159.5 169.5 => 104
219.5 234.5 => 116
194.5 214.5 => 79.7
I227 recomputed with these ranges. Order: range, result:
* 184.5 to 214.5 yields 113.4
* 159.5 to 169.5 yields 106.3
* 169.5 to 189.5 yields 120.6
